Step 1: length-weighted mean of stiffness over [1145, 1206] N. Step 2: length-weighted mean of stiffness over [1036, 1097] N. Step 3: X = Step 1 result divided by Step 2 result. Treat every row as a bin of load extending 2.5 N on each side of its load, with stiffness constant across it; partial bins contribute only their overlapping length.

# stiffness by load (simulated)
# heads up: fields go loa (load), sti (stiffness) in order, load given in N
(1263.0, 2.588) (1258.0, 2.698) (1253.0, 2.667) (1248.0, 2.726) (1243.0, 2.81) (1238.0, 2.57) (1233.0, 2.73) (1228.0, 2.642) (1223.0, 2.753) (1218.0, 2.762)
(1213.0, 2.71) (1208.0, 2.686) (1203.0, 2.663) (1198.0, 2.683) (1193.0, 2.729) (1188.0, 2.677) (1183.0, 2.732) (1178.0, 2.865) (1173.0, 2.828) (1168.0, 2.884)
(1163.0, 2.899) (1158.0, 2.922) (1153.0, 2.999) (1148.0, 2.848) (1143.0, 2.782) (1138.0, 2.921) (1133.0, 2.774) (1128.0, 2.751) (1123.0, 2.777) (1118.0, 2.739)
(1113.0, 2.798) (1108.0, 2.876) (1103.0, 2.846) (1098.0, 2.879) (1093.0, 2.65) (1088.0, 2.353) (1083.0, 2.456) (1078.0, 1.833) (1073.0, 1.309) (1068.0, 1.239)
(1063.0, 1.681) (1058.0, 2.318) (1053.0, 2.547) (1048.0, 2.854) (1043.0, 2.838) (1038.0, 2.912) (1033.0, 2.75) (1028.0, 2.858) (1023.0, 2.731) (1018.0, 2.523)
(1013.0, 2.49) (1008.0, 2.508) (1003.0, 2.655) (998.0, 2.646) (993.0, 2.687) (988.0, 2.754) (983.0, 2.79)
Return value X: 1.2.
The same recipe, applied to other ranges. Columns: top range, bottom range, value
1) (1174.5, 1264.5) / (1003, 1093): 1.14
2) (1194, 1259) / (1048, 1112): 1.18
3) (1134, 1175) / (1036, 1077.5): 1.32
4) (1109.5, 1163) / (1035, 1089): 1.28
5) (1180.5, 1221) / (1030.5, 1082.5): 1.21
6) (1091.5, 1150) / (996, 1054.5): 1.04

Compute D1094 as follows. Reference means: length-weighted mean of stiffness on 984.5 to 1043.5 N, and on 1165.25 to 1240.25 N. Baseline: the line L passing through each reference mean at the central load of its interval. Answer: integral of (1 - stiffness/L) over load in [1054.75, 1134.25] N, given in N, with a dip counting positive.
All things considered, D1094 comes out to 9.4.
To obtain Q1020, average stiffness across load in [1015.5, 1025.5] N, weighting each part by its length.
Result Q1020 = 2.63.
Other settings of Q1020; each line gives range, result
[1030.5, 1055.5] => 2.78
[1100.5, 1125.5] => 2.81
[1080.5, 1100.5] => 2.58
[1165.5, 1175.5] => 2.86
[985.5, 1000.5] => 2.7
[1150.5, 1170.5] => 2.93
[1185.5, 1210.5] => 2.69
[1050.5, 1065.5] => 2.18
